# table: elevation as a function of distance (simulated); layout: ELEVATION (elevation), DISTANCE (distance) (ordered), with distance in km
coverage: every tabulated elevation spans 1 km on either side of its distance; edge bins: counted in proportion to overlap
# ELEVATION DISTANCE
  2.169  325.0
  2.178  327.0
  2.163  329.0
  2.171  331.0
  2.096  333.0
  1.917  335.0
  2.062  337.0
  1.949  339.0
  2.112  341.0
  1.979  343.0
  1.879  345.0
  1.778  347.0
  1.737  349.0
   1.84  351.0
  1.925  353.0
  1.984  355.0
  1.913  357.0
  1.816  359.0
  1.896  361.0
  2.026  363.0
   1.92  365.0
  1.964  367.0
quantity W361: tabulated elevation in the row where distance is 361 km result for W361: 1.896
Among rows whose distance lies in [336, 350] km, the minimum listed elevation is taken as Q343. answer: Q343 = 1.737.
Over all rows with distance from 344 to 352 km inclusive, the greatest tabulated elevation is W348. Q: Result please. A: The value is 1.879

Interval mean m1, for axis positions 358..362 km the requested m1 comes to 1.86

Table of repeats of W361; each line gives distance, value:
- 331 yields 2.171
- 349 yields 1.737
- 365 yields 1.92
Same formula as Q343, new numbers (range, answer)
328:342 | 1.917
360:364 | 1.896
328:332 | 2.163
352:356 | 1.925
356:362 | 1.816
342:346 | 1.879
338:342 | 1.949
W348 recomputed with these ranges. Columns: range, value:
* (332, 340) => 2.096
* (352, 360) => 1.984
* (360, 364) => 2.026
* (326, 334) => 2.178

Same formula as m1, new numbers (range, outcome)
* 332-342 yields 2.03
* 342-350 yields 1.84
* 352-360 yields 1.91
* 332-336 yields 2.01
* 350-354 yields 1.88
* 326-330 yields 2.17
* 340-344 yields 2.05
